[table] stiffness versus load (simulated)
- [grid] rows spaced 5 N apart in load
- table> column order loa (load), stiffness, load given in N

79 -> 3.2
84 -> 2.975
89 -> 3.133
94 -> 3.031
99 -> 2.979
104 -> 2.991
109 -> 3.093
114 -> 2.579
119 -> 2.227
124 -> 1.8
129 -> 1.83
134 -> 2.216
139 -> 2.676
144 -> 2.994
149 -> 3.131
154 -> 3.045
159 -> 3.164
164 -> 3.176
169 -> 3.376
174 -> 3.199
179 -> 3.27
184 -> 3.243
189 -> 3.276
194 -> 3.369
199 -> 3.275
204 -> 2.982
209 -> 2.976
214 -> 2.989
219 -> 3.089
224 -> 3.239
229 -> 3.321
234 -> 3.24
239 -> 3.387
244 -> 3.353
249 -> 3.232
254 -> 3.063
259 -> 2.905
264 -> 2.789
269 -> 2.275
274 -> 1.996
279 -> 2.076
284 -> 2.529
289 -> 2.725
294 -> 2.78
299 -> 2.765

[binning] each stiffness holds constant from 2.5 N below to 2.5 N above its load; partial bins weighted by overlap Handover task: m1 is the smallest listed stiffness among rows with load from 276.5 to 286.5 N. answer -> 2.076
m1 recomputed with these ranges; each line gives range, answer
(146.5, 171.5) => 3.045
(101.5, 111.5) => 2.991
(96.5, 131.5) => 1.8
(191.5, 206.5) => 2.982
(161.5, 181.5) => 3.176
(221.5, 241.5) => 3.239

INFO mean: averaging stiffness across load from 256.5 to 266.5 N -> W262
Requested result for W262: 2.85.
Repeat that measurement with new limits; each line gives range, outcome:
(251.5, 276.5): 2.61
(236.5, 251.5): 3.32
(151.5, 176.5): 3.19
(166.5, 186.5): 3.27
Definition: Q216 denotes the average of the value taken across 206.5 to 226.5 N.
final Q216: 3.07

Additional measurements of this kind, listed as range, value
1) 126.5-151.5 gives 2.57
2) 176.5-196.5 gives 3.29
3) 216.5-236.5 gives 3.22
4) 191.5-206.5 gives 3.21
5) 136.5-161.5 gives 3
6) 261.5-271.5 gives 2.53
